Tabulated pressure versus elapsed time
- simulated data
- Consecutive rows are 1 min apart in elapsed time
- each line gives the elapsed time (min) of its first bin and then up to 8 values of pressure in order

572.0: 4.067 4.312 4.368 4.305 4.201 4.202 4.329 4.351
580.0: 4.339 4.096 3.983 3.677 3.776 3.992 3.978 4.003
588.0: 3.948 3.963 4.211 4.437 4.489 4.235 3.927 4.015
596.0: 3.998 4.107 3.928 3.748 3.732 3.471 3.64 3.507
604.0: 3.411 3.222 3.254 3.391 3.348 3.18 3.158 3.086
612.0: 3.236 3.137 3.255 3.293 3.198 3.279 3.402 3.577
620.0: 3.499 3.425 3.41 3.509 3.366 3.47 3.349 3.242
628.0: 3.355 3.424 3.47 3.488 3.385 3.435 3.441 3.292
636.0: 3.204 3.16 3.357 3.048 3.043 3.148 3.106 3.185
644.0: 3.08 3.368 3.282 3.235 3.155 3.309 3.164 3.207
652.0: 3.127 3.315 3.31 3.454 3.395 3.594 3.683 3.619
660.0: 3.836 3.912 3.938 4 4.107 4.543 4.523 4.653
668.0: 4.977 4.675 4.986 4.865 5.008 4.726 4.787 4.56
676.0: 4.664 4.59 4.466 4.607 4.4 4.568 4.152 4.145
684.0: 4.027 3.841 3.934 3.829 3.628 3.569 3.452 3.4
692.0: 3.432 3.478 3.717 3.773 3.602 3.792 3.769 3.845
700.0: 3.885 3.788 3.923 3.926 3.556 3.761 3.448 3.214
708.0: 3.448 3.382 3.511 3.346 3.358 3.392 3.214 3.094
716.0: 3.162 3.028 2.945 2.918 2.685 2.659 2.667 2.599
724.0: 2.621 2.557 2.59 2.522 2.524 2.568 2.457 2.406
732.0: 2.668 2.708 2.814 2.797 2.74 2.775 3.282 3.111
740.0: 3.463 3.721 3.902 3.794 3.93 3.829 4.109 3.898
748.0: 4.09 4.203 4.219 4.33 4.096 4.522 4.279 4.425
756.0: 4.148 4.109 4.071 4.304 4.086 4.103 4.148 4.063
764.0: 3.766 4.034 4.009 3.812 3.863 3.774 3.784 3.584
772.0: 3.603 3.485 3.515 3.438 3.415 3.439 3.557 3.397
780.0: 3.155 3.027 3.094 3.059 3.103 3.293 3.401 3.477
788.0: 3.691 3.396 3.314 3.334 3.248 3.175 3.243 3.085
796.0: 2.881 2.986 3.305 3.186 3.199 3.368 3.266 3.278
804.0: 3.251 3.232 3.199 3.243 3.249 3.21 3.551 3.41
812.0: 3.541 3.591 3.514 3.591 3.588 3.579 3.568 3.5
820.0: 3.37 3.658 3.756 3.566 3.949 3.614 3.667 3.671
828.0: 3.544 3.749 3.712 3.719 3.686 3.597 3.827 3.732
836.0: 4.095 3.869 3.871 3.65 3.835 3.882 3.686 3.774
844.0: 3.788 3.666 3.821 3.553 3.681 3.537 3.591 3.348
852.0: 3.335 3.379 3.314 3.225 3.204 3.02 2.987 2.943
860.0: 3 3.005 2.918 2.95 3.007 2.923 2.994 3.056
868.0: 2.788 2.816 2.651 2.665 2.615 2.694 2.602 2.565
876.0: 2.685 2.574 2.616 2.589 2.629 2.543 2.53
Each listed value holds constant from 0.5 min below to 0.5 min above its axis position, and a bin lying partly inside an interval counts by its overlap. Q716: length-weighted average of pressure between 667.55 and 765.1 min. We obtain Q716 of 3.68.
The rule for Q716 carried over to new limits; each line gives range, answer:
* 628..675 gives 3.7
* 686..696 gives 3.6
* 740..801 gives 3.67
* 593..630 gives 3.47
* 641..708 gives 3.87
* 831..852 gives 3.72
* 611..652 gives 3.29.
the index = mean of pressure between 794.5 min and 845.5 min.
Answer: 3.54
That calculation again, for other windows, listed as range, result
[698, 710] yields 3.65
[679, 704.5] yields 3.83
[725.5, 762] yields 3.55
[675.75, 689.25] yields 4.17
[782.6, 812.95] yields 3.28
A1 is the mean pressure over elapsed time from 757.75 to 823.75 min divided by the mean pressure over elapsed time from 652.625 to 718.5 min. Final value 0.90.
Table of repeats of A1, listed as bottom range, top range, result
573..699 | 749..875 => 0.93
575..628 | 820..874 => 0.92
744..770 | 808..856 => 0.89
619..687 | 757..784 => 0.97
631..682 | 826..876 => 0.87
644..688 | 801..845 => 0.89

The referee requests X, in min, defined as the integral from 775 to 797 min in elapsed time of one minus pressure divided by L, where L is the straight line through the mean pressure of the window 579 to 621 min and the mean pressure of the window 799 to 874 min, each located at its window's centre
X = 1.2 min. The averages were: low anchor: 3.69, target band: 3.27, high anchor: 3.4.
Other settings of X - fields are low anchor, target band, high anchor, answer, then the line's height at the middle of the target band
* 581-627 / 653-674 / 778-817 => -3.9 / 3.53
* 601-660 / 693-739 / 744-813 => 4.5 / 3.49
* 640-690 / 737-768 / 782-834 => -3.1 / 3.62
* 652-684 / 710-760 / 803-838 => 7.5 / 3.95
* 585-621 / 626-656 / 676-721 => 3.1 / 3.65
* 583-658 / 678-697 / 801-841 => -2.0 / 3.51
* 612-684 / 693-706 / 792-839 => -0.4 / 3.65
